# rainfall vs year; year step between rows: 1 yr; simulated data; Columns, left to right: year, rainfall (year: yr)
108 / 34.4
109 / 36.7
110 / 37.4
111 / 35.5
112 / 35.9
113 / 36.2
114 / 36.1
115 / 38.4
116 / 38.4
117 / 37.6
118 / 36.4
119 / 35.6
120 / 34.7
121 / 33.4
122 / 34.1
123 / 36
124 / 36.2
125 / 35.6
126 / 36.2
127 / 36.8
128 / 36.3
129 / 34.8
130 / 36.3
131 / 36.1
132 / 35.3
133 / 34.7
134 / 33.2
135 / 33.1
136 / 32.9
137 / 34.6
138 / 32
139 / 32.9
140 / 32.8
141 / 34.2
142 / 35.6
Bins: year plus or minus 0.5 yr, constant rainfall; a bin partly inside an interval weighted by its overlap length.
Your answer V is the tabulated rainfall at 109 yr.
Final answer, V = 36.7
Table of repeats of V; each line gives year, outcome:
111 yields 35.5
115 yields 38.4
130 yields 36.3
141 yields 34.2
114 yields 36.1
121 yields 33.4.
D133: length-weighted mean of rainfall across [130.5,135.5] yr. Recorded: 34.5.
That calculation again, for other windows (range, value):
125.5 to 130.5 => 36.1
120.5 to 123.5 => 34.5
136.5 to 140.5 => 33.1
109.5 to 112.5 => 36.3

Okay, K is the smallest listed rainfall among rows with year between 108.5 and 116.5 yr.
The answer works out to 35.5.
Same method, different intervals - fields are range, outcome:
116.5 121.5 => 33.4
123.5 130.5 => 34.8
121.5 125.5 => 34.1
